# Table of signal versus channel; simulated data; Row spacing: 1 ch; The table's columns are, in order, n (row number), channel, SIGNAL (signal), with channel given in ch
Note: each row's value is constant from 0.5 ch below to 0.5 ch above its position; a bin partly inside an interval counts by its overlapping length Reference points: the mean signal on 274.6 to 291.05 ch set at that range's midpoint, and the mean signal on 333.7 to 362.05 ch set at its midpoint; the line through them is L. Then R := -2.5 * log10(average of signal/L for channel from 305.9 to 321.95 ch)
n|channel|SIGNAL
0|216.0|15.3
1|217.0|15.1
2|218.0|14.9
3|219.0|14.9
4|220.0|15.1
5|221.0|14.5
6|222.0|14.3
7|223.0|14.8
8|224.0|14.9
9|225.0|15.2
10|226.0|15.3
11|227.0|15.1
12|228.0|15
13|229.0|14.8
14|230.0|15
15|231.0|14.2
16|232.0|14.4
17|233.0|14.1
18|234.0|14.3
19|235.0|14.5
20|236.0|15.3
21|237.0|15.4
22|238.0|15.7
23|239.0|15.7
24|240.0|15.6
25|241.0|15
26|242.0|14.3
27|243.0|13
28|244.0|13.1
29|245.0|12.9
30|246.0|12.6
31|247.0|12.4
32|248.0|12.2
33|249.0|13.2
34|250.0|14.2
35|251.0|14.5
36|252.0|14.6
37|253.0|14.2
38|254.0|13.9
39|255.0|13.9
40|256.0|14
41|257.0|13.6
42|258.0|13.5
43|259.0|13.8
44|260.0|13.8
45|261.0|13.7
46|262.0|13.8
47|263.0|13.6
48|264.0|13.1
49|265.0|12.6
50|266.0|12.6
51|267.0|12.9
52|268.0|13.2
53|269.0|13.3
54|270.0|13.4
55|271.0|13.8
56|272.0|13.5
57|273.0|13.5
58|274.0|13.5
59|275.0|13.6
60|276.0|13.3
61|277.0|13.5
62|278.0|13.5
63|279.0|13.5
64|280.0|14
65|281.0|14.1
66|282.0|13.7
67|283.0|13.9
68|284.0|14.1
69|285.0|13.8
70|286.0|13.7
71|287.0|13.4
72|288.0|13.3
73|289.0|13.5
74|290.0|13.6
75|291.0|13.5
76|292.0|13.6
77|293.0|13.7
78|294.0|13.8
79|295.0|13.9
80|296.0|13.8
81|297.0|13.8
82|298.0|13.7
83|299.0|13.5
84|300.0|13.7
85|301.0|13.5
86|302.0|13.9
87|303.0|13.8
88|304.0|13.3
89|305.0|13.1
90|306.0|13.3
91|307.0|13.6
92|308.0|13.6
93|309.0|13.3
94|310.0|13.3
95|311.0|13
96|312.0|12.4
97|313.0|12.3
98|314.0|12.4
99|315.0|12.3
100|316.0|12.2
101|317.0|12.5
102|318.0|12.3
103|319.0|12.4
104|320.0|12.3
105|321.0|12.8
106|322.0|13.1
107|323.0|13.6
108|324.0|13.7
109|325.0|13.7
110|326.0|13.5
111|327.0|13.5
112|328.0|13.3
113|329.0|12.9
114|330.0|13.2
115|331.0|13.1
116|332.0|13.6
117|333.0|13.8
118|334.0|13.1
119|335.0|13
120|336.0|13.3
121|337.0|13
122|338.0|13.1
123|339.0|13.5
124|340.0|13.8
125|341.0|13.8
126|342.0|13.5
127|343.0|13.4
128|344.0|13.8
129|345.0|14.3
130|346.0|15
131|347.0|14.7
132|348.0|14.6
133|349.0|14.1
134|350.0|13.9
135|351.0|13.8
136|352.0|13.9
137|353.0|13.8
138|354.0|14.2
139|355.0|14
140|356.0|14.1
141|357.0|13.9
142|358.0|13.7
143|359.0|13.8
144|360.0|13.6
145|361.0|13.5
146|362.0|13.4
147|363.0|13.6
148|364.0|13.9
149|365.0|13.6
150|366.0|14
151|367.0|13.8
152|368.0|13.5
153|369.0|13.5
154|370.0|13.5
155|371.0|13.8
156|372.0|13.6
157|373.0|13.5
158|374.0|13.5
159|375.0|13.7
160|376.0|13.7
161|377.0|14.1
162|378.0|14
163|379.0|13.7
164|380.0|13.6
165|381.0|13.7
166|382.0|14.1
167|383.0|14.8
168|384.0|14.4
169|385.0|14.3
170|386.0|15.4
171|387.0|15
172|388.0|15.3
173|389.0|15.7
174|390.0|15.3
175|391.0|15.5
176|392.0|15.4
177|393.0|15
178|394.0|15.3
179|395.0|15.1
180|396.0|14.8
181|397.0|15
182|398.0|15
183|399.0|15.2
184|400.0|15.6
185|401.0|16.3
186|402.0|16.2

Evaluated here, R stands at 0.08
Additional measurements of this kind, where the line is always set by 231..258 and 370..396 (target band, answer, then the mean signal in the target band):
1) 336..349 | 0.04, 13.9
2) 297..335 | 0.09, 13.2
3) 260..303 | 0.05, 13.6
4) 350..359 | 0.04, 13.9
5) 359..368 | 0.06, 13.7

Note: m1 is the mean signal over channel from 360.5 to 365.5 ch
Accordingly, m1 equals 13.6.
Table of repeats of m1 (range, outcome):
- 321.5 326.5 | 13.5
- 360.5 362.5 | 13.4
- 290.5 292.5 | 13.6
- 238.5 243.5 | 14.7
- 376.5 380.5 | 13.8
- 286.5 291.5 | 13.5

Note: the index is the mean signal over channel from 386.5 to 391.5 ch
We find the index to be 15.4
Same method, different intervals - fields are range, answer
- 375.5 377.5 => 13.9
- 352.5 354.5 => 14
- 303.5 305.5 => 13.2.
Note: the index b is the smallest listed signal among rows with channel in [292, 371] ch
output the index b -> 12.2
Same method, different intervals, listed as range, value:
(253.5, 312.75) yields 12.4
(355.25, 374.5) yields 13.4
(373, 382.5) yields 13.5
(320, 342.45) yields 12.3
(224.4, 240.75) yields 14.1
